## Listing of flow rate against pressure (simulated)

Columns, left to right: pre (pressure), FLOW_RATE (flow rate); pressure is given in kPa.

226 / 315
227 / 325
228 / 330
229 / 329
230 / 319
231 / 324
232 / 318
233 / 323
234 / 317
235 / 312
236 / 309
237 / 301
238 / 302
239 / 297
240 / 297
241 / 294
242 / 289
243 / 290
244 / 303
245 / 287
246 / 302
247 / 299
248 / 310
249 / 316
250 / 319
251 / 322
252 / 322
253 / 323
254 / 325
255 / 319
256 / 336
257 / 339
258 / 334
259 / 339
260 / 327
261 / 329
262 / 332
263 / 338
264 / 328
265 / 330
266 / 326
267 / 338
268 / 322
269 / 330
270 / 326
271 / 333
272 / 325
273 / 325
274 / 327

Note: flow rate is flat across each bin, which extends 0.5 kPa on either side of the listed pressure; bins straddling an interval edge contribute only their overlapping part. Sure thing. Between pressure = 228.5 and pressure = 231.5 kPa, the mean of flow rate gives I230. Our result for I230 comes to 324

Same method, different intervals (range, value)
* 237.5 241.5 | 298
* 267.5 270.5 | 326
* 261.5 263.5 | 335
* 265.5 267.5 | 332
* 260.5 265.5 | 331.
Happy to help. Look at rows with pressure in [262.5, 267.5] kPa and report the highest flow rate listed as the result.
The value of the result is 338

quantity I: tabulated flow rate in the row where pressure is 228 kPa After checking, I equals 330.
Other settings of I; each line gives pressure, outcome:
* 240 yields 297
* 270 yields 326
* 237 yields 301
